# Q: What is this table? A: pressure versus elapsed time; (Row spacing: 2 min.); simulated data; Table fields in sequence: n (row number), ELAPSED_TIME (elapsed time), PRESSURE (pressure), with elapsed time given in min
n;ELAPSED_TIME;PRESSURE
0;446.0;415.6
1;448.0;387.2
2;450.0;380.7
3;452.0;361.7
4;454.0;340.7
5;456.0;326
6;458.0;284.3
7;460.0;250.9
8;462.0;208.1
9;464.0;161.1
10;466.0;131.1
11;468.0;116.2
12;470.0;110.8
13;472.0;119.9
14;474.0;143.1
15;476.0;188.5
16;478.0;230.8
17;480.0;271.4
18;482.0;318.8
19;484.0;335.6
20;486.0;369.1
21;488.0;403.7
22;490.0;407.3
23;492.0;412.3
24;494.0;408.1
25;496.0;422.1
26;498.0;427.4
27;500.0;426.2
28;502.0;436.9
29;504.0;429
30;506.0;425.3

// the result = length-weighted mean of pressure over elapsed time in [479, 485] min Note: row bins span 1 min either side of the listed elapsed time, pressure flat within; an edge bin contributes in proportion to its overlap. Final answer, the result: 309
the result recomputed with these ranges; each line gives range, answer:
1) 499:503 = 432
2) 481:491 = 367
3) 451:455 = 351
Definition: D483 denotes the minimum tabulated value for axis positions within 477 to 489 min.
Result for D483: 230.8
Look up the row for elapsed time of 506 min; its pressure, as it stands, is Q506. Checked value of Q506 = 425.3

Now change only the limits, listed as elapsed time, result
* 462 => 208.1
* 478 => 230.8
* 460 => 250.9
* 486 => 369.1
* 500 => 426.2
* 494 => 408.1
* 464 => 161.1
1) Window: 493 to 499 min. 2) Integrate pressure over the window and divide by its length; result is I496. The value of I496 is 419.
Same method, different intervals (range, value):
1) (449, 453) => 371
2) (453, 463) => 282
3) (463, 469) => 136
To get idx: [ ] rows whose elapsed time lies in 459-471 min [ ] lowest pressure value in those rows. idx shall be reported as 110.8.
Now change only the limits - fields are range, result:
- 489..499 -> 407.3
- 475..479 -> 188.5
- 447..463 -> 208.1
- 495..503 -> 422.1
